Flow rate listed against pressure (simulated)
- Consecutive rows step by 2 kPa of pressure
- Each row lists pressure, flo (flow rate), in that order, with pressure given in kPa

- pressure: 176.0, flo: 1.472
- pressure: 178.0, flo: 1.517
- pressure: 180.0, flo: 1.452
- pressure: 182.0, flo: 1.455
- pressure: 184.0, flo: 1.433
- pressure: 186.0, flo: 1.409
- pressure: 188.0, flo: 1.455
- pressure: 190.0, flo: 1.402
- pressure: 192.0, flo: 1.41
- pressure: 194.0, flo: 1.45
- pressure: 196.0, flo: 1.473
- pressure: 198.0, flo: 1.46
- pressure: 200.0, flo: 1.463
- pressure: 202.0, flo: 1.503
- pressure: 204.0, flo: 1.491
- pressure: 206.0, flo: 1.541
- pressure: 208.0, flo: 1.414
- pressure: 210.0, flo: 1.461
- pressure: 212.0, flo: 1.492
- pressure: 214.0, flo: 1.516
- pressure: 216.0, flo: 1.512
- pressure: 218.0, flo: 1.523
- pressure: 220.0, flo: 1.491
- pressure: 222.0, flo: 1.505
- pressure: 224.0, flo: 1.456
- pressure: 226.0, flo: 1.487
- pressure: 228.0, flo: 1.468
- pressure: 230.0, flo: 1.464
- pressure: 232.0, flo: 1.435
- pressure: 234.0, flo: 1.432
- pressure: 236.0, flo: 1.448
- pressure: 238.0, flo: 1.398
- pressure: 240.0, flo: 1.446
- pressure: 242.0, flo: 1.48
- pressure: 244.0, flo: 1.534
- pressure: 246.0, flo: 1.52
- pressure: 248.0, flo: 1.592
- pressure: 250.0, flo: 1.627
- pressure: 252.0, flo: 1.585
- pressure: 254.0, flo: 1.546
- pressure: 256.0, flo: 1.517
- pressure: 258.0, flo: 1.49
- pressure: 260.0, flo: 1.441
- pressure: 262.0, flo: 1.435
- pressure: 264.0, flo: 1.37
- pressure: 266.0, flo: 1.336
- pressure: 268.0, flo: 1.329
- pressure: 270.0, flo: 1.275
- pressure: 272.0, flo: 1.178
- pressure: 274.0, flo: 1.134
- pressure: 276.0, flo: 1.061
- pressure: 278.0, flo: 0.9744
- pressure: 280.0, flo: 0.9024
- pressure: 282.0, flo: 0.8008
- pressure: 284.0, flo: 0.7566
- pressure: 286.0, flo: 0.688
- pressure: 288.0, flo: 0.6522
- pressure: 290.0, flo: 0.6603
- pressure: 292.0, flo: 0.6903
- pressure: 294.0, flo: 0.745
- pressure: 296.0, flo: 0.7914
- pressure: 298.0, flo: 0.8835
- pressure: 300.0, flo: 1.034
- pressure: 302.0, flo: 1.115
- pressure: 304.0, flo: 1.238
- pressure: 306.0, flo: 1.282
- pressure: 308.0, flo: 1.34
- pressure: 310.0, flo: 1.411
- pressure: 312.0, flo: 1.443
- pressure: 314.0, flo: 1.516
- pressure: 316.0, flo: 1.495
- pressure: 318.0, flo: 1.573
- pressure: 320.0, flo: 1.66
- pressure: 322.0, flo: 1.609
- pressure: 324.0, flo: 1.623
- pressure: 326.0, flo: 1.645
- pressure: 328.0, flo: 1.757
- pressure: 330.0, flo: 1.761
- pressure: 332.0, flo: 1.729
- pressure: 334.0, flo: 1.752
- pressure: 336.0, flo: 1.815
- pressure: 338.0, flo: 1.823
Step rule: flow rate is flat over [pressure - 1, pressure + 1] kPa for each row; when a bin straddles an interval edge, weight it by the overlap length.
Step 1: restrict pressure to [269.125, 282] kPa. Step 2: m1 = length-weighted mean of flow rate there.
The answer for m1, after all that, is 1.06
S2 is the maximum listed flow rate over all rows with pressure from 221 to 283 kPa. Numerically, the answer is 1.627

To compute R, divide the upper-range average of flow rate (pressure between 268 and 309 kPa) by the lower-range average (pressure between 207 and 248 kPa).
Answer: 0.66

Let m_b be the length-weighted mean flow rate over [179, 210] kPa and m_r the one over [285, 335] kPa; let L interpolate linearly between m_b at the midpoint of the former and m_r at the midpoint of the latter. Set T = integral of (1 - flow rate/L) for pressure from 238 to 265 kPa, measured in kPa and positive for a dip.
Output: -2.6 kPa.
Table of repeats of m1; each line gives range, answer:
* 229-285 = 1.34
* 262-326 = 1.16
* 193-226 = 1.48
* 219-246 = 1.47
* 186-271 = 1.47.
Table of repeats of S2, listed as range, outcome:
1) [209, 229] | 1.523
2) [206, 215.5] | 1.541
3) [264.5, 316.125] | 1.516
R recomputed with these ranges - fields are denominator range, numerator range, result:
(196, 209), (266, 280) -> 0.78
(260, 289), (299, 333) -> 1.38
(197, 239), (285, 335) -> 0.87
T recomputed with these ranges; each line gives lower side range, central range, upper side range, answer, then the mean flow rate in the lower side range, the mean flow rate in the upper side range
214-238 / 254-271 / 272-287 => -4.8 kPa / 1.47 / 0.921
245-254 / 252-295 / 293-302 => 5.3 kPa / 1.58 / 0.891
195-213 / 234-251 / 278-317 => -2.8 kPa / 1.48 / 1.02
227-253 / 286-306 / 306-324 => 8.3 kPa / 1.49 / 1.5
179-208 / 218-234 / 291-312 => -1.6 kPa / 1.46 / 1.07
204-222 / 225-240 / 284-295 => -1.8 kPa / 1.49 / 0.693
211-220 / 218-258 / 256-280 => -2.7 kPa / 1.51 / 1.27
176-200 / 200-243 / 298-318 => -2.0 kPa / 1.45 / 1.31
